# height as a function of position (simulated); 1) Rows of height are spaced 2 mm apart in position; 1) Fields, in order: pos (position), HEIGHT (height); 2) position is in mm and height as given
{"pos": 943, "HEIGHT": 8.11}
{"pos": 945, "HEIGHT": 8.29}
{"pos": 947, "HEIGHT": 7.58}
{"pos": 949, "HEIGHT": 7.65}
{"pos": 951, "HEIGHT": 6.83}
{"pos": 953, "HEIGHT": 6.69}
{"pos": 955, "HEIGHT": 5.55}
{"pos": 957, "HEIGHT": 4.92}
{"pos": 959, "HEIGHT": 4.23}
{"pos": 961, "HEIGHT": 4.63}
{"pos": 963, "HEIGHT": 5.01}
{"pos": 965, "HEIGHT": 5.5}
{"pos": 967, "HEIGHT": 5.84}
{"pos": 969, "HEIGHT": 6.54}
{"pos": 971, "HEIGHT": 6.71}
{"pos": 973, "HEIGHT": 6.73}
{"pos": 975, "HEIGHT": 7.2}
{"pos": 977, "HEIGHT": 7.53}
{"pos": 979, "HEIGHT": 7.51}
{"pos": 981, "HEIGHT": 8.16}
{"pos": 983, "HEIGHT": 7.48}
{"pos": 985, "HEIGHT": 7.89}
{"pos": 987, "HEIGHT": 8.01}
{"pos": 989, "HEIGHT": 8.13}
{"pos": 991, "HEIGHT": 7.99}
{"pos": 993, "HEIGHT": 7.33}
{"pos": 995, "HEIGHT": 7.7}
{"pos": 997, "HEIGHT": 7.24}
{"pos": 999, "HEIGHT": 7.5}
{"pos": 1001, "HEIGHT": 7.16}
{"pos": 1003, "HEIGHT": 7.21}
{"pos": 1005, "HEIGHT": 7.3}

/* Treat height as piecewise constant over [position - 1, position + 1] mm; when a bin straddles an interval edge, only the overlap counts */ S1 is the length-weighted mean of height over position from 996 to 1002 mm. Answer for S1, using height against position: 7.3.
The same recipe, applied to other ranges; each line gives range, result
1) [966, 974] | 6.46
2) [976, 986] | 7.71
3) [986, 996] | 7.83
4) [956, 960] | 4.58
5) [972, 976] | 6.96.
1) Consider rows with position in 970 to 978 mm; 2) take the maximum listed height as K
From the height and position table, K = 7.53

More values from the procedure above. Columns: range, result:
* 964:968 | 5.84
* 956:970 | 6.54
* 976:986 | 8.16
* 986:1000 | 8.13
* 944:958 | 8.29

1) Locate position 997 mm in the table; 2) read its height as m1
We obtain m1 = 7.24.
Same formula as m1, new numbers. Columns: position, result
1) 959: 4.23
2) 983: 7.48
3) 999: 7.5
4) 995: 7.7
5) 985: 7.89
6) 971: 6.71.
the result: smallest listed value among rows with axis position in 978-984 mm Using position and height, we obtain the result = 7.48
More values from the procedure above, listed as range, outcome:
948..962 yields 4.23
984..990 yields 7.89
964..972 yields 5.5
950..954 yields 6.69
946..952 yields 6.83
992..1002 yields 7.16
